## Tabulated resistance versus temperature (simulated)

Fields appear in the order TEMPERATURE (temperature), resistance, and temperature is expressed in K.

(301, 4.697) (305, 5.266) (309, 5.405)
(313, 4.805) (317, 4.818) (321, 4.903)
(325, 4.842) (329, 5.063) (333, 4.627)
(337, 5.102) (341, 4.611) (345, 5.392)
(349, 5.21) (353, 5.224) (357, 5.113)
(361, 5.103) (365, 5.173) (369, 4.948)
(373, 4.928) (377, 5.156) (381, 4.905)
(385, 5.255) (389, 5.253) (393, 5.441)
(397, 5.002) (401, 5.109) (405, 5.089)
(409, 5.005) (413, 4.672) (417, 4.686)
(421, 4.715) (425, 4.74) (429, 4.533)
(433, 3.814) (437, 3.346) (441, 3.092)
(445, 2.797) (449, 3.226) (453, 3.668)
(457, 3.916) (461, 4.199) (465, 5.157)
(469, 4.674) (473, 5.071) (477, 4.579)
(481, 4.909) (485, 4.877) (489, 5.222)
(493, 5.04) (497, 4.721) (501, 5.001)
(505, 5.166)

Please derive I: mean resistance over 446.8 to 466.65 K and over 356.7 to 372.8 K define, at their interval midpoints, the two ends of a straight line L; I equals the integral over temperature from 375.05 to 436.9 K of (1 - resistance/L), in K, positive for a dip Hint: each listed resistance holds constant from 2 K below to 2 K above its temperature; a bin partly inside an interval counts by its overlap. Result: -3.4 K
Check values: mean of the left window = 5.06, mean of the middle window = 4.84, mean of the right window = 4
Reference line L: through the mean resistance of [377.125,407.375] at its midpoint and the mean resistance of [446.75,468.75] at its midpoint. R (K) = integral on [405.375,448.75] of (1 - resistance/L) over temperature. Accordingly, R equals 4.4 K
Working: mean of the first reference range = 5.15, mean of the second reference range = 4.07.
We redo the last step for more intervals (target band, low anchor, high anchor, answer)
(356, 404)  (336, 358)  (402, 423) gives -1.3 K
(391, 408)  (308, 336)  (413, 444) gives -3.2 K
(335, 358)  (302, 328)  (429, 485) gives -1.5 K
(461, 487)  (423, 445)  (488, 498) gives -1.2 K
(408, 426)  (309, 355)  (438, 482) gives -1.5 K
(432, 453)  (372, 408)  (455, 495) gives 7.0 K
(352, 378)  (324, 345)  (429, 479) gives -2.3 K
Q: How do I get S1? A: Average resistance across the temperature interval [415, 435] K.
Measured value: 4.5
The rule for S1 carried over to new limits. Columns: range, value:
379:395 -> 5.21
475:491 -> 4.9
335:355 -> 5.11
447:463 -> 3.75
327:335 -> 4.84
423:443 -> 3.91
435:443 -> 3.22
